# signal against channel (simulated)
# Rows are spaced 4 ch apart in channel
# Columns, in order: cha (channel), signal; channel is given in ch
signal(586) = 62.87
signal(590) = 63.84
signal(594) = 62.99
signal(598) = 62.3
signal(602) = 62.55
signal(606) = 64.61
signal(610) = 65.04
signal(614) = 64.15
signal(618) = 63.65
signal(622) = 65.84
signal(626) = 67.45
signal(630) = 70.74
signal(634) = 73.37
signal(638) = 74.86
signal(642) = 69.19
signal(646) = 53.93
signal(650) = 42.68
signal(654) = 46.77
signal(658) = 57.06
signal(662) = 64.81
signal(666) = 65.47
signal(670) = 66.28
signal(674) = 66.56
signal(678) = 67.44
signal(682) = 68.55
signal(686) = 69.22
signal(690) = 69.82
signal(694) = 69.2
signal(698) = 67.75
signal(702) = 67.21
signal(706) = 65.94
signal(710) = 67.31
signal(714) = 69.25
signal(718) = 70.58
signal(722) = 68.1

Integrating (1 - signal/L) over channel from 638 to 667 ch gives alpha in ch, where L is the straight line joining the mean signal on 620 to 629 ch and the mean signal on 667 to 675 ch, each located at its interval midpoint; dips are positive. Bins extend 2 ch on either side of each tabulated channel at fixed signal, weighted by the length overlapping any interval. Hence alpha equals 3.7 ch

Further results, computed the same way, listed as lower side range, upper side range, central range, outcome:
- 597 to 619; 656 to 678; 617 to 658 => 1.0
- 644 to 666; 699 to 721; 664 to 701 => -4.1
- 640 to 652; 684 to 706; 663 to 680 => -1.2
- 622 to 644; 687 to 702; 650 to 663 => 3.1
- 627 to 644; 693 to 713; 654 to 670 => 2.1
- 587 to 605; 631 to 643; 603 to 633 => 0.9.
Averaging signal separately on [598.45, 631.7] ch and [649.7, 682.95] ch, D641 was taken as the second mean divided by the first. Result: 0.94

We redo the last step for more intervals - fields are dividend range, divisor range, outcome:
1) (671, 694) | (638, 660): 1.22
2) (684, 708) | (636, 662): 1.18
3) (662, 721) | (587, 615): 1.07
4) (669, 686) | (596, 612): 1.06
